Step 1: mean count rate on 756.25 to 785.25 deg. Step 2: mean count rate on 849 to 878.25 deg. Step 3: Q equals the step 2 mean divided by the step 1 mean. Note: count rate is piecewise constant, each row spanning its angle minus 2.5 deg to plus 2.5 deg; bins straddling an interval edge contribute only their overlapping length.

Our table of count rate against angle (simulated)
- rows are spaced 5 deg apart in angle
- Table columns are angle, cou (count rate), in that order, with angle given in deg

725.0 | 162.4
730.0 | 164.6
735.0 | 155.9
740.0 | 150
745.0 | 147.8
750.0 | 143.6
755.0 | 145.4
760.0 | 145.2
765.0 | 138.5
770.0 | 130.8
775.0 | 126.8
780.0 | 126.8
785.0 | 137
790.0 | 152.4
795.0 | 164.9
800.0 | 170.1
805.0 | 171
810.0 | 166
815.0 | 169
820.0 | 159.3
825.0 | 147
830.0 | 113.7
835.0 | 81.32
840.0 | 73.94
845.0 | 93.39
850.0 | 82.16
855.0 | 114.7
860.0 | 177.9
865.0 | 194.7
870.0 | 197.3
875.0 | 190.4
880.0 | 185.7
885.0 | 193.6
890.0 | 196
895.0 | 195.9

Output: 1.2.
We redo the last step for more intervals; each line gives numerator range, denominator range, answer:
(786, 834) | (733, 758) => 1.04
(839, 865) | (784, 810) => 0.74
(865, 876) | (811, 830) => 1.27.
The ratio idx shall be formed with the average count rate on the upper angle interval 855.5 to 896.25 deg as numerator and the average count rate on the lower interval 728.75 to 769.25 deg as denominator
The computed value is 1.3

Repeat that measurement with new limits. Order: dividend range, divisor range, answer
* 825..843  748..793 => 0.70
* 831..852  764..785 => 0.65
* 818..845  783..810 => 0.70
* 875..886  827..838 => 1.92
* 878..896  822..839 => 1.72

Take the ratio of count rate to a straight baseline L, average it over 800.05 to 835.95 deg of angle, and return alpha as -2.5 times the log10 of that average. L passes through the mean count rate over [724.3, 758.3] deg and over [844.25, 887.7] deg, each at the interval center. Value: 0.067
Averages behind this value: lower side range 152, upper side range 162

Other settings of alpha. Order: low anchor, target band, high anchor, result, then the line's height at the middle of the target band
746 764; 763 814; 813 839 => -0.09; 138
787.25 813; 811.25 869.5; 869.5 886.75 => 0.33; 178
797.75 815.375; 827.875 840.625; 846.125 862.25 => 0.48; 141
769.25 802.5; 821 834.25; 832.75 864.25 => -0.05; 121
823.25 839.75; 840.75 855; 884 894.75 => 0.41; 132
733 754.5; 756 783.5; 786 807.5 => 0.16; 156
